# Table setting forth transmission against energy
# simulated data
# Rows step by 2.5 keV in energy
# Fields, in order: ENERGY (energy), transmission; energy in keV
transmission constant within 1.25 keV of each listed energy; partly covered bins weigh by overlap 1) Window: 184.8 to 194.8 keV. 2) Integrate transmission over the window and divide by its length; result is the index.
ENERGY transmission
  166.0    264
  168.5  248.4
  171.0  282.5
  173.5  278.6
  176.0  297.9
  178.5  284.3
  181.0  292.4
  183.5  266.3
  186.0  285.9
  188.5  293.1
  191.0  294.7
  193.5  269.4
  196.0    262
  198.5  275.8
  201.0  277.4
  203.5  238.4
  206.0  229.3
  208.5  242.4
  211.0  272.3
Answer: 286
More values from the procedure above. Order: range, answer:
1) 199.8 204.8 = 257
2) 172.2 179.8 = 287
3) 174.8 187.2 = 285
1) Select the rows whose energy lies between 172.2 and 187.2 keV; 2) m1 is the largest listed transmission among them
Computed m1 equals 297.9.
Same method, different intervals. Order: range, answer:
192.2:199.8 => 275.8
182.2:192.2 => 294.7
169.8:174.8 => 282.5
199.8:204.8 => 277.4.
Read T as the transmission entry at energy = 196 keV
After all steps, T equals 262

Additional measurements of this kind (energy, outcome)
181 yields 292.4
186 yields 285.9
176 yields 297.9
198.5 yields 275.8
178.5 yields 284.3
